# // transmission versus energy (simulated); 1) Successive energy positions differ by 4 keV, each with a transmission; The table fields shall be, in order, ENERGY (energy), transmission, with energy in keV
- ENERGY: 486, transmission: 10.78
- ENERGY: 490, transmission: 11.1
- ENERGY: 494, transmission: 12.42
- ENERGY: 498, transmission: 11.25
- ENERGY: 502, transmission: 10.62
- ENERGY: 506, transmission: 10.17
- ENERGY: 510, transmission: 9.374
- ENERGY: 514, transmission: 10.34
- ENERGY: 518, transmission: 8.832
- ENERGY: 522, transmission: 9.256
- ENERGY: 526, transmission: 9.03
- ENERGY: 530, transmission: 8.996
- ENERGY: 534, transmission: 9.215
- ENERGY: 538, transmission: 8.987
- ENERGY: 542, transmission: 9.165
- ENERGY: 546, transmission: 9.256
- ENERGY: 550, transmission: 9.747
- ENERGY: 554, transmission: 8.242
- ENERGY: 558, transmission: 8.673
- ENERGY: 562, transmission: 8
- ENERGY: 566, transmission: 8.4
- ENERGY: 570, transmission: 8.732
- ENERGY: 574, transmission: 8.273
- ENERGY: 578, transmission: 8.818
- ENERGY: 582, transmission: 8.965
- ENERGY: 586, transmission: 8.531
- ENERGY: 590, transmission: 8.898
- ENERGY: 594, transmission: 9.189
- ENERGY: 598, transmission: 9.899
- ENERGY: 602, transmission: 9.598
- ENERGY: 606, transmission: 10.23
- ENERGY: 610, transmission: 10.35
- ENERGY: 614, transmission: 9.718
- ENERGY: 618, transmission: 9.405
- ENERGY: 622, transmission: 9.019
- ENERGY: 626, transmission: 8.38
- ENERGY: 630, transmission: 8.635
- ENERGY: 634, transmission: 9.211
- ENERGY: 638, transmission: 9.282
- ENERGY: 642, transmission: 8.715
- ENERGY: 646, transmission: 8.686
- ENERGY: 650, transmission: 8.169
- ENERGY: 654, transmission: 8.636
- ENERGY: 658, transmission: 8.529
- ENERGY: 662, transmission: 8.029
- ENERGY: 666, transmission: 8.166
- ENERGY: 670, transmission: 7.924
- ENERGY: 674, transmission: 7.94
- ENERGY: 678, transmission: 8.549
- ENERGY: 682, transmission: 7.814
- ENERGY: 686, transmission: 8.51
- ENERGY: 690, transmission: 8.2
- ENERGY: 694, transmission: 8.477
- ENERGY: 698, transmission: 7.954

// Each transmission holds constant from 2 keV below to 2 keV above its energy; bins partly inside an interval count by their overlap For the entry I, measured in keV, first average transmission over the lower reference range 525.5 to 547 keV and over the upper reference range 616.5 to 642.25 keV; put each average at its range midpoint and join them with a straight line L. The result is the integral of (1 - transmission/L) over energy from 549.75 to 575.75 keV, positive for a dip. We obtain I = 1.60 keV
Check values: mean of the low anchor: 9.11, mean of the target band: 8.51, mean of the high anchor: 8.96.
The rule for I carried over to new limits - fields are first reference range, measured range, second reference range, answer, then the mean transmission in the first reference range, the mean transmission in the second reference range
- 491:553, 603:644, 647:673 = -3.1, 9.77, 8.25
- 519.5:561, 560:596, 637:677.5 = 0.7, 9.03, 8.39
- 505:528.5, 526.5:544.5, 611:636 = 0.6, 9.46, 9.11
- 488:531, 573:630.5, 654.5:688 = -1.2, 10.2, 8.2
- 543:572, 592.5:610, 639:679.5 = -2.5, 8.74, 8.36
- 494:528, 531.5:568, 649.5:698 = 2.8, 10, 8.24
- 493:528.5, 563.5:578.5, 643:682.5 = 1.3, 10.1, 8.27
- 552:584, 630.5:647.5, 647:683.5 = -1.3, 8.51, 8.21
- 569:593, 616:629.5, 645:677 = -0.7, 8.72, 8.26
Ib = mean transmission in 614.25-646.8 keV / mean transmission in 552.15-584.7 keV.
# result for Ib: 1.1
